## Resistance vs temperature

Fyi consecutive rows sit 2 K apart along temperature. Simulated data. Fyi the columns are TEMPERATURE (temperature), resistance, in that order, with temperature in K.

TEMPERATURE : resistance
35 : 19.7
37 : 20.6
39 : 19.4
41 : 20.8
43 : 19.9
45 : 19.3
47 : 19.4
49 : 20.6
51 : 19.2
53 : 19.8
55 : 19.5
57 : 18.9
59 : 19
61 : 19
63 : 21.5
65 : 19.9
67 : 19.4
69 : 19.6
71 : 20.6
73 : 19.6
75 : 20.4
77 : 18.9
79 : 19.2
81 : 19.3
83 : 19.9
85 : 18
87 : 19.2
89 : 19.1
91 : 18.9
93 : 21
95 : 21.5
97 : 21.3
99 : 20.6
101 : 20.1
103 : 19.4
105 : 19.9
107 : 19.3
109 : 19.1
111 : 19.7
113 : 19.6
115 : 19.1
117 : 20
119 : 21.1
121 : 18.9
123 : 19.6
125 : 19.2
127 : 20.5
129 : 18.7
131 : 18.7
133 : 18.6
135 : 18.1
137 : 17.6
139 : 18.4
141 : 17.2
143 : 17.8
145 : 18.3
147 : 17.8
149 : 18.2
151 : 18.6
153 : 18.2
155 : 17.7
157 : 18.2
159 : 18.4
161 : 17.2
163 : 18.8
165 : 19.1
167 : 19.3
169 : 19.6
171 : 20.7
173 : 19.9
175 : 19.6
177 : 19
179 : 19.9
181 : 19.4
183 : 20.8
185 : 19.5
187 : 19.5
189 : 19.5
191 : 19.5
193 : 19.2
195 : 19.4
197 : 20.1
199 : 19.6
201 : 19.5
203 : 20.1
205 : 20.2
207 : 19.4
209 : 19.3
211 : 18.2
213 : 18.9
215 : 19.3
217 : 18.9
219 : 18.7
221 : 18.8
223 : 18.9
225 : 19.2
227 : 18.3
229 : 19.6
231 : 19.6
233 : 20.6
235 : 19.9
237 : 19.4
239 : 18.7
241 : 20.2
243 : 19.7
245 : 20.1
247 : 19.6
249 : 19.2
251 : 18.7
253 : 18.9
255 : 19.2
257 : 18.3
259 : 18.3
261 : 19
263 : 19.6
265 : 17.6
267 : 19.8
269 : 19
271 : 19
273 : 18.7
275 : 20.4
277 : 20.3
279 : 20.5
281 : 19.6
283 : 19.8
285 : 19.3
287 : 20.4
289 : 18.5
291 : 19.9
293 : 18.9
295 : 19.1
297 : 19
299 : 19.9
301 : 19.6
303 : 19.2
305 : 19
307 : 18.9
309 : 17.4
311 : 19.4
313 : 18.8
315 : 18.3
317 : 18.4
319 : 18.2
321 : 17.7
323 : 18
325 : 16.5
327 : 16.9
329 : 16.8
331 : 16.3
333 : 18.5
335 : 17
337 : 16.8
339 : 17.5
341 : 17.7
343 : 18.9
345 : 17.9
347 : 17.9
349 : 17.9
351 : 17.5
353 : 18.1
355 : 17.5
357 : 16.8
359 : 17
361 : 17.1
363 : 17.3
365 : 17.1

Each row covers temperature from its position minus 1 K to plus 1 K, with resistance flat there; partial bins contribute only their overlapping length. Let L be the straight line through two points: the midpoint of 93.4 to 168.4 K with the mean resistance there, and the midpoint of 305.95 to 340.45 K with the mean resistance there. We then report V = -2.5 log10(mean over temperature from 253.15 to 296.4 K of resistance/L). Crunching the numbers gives -0.07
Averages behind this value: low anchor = 19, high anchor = 17.7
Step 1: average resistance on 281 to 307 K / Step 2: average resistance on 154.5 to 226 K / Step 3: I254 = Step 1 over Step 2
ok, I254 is 1.01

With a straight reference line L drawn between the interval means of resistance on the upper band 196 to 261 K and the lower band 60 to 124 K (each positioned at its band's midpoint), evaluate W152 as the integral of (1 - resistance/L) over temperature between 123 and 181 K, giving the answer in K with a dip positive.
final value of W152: 2.5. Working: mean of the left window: 19.8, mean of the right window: 19.3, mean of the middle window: 18.7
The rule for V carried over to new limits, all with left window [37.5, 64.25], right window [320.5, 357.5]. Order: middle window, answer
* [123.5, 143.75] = 0.03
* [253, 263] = -0.04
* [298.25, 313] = -0.08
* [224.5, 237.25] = -0.07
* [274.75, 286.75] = -0.12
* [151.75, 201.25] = -0.03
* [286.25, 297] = -0.08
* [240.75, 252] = -0.08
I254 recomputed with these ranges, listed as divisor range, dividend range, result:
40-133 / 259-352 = 0.94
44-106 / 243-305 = 0.98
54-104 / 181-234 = 0.98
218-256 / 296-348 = 0.94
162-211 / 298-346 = 0.92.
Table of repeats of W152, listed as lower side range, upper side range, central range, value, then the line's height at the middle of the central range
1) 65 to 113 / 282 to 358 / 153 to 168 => 0.7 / 19.3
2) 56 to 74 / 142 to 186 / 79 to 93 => 0.2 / 19.5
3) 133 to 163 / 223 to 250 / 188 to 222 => -0.6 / 19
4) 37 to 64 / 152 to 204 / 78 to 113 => -0.3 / 19.6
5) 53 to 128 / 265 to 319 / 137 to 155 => 1.4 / 19.6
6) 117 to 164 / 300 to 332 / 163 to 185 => -1.5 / 18.5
